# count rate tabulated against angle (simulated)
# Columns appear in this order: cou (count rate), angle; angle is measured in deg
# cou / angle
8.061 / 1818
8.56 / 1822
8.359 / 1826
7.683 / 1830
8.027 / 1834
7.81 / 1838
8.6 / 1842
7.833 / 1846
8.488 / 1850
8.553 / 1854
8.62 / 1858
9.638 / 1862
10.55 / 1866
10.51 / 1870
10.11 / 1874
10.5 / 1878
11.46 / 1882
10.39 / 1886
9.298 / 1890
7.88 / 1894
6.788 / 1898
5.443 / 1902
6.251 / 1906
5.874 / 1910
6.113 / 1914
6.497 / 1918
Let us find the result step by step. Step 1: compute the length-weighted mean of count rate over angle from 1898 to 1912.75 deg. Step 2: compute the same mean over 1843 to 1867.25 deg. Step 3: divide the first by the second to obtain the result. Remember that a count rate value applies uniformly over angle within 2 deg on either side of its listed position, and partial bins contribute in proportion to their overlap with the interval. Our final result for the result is 0.67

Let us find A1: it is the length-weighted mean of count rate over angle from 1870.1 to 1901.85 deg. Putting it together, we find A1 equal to 9.31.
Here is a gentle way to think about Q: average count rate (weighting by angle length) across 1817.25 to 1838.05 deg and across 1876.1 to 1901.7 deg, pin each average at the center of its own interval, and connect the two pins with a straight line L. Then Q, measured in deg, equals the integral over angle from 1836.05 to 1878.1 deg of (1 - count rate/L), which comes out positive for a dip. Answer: -2.6 deg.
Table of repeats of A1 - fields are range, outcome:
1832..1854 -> 8.19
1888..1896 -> 8.59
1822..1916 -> 8.47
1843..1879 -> 9.37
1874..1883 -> 10.7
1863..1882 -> 10.5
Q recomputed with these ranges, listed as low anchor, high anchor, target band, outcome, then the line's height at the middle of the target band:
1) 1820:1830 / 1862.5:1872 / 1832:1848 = 1.7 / 9.04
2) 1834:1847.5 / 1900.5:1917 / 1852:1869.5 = -4.7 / 7.46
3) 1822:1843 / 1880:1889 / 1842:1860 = 1.3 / 9.05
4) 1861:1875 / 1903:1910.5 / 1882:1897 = -2.6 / 7.9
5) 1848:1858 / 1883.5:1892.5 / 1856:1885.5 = -3.2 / 9.19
